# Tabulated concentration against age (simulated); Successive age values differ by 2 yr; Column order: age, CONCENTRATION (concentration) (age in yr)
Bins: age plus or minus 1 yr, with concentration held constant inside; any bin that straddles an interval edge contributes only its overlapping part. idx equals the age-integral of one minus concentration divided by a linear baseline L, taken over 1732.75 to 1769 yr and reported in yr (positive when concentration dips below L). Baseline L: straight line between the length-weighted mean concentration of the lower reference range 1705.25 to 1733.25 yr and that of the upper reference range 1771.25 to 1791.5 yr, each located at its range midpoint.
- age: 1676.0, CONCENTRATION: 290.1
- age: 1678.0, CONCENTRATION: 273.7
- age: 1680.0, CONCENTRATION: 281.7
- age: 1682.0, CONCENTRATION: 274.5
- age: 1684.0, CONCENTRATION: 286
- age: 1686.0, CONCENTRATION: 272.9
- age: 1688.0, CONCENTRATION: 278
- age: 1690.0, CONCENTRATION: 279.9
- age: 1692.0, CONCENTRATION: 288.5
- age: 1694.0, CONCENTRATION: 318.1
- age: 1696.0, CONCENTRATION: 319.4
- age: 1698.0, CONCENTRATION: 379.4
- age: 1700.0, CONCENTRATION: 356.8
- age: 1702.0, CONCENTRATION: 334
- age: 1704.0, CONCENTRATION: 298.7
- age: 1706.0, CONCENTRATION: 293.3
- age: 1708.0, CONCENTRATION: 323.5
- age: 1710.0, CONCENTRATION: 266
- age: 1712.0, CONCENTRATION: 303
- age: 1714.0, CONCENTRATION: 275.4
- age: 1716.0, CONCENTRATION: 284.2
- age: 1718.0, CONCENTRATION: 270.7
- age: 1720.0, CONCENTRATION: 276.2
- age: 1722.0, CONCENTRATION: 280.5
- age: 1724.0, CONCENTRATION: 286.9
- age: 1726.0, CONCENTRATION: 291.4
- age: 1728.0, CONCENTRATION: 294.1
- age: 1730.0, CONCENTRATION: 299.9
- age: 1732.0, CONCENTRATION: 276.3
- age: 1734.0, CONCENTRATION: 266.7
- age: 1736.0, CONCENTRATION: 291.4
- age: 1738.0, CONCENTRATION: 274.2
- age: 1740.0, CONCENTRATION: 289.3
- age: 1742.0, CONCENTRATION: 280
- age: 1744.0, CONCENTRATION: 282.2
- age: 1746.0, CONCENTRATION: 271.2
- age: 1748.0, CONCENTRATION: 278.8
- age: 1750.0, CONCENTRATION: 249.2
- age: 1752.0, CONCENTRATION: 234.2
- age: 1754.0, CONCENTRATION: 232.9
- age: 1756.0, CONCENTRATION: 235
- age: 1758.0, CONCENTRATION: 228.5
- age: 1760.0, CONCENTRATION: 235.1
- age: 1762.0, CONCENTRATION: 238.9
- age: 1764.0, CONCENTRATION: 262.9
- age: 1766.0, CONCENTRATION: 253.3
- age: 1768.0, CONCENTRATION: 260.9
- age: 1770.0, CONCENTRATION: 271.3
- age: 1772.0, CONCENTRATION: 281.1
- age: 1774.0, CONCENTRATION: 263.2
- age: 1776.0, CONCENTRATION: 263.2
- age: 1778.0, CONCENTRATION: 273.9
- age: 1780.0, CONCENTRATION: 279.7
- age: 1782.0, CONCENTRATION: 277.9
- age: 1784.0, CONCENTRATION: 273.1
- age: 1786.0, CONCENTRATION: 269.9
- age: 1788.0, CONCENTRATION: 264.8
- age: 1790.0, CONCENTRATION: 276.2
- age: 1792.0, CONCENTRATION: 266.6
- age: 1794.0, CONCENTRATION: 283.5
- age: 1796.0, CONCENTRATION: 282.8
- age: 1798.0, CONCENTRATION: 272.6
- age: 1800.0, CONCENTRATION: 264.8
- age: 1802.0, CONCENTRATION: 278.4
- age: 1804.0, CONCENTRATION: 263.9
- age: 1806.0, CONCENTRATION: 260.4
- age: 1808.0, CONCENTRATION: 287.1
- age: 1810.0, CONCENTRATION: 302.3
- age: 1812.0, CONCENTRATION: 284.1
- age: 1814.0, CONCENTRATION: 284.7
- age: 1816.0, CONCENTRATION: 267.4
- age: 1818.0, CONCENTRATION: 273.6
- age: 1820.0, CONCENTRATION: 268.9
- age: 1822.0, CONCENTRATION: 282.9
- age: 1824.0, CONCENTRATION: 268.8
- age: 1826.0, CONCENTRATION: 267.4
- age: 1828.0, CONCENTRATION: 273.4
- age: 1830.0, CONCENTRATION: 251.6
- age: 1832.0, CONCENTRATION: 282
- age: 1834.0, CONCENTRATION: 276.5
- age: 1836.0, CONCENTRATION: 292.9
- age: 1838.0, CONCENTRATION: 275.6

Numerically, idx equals 2.6 yr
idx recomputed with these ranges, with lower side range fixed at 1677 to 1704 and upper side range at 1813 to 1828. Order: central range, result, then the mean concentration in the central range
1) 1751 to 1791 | 3.6 yr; 259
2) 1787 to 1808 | 0.5 yr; 272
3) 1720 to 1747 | 0.9 yr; 283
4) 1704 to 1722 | 0.7 yr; 287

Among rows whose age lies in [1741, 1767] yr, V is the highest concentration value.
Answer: 282.2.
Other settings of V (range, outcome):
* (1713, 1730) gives 299.9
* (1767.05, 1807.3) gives 283.5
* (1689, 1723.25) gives 379.4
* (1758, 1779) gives 281.1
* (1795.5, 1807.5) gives 282.8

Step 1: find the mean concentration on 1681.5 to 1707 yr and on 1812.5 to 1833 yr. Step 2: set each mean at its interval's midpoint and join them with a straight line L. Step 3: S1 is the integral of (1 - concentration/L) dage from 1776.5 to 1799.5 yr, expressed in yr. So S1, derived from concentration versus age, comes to 0.6 yr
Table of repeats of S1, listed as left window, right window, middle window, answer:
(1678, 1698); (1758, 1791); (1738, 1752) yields 0.1 yr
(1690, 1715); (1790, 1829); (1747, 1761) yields 2.5 yr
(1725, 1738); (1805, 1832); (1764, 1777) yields 0.7 yr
